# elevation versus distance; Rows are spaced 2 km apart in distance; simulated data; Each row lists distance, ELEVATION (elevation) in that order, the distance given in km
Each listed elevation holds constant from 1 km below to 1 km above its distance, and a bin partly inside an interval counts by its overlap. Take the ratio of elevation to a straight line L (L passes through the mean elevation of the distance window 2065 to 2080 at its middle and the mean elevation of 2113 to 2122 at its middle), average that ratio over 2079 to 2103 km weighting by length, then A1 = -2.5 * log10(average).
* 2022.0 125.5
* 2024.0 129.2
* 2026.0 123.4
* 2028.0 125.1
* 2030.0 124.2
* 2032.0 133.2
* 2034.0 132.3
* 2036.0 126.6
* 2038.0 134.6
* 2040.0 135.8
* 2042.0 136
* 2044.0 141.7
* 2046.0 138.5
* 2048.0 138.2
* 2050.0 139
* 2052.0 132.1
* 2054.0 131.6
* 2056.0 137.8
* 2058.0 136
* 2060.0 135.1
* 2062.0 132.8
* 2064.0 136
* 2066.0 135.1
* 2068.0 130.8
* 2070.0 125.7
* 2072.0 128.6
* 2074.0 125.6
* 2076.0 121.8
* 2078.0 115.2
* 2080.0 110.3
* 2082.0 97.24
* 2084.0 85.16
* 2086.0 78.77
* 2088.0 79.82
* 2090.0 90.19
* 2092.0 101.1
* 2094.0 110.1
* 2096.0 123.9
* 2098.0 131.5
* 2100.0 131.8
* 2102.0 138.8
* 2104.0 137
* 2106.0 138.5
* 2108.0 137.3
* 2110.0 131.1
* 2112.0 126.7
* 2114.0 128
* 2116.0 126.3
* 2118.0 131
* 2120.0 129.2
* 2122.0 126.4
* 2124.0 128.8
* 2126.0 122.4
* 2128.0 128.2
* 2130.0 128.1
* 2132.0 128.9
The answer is 0.19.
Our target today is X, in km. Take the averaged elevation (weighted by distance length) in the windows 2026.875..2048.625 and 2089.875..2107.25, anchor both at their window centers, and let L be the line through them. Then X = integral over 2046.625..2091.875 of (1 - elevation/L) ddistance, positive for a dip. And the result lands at 3.14 km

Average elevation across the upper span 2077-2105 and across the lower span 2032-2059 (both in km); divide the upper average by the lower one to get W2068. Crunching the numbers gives 0.8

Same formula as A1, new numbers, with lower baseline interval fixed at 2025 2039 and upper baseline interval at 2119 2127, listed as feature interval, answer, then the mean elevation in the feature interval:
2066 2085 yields 0.10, 117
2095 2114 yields -0.05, 133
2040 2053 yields -0.08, 137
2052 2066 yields -0.06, 135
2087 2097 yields 0.25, 101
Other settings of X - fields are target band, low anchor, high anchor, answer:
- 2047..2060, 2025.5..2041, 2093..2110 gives -0.6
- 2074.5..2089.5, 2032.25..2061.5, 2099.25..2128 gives 3.8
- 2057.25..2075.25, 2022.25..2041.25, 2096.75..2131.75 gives -0.2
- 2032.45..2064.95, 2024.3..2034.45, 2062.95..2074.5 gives -1.6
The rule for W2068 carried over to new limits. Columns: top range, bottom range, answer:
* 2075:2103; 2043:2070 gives 0.80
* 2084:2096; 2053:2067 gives 0.70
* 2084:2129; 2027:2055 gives 0.91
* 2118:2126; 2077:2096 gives 1.31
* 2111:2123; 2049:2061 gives 0.95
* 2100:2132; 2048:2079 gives 1.00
